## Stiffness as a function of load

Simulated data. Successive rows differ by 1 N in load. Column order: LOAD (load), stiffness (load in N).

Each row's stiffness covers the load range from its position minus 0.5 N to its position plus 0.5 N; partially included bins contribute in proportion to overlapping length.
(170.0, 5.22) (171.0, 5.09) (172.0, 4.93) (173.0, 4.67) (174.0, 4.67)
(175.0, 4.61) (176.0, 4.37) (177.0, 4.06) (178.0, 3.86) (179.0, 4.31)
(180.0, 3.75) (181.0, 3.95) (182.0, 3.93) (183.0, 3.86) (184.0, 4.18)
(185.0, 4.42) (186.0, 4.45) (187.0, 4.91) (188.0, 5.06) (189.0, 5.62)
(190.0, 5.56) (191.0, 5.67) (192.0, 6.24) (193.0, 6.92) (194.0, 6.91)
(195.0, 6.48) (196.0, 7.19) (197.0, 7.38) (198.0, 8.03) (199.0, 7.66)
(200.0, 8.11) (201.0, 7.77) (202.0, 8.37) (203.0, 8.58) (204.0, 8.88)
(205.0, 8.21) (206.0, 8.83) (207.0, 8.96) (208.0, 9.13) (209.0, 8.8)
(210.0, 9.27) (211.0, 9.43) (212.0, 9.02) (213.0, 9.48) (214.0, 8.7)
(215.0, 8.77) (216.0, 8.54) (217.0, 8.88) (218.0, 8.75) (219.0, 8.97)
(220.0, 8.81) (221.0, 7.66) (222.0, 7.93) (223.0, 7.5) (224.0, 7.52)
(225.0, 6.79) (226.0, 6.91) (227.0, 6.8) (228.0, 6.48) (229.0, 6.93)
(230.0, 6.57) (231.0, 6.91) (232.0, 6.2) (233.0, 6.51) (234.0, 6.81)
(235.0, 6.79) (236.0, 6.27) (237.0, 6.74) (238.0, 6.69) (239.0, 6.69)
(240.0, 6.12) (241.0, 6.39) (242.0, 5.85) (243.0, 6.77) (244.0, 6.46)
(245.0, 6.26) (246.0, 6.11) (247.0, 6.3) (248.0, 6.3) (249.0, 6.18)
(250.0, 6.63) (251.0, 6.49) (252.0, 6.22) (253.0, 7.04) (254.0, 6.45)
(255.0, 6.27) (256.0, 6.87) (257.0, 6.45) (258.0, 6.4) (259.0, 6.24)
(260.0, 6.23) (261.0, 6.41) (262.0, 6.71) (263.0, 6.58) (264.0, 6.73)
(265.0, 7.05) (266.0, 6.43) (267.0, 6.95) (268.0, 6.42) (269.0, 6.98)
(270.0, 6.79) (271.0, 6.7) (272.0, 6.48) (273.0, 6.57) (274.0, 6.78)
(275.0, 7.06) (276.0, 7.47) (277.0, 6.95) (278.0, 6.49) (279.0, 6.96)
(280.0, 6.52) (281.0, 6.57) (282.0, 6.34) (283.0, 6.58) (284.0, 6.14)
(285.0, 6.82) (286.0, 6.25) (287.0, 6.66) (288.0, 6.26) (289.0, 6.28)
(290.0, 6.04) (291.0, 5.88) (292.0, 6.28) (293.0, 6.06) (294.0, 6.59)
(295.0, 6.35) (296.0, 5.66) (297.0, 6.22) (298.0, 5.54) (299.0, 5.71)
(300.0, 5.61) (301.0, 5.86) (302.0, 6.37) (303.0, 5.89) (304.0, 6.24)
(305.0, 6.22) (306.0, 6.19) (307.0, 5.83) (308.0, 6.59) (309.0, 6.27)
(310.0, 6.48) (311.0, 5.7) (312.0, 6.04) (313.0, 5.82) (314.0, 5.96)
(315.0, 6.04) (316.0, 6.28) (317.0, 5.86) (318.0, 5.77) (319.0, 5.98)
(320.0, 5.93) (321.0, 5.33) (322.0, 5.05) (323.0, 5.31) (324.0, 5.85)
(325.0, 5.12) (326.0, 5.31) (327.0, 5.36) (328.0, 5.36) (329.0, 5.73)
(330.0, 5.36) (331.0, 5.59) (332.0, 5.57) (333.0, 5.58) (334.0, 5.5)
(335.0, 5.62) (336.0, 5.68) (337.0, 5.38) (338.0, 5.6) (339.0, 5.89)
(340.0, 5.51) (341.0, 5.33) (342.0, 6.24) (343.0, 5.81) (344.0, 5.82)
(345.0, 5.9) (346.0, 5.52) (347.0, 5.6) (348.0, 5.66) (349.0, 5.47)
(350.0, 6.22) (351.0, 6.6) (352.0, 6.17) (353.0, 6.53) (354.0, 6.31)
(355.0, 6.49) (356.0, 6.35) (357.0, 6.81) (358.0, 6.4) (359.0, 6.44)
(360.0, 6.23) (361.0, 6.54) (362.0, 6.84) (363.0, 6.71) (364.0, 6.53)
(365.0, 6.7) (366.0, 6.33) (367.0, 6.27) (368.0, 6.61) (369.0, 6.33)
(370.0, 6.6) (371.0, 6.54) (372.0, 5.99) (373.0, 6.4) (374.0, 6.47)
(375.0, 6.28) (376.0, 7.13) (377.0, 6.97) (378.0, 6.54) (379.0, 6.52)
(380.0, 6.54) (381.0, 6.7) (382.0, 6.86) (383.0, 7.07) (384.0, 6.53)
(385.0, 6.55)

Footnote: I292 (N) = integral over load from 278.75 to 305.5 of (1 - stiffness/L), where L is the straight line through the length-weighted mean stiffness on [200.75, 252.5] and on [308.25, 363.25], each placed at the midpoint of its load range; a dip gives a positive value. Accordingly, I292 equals 1.3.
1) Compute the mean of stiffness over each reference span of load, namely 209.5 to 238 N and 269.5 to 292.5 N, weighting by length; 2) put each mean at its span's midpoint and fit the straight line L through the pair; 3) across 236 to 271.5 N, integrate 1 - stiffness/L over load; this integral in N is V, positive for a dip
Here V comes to 2.9 N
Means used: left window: 7.69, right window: 6.56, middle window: 6.51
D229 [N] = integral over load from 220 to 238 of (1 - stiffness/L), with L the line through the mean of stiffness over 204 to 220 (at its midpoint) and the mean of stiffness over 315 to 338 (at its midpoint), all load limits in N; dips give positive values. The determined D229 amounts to 3.2 N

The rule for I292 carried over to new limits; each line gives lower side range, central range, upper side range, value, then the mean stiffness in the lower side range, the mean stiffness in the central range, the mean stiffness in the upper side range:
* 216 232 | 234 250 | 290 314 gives 1.8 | 7.55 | 6.42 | 6.06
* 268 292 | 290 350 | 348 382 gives 6.6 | 6.58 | 5.81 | 6.47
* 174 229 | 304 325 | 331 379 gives 1.5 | 6.93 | 5.91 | 6.17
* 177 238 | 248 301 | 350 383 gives 2.7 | 7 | 6.46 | 6.53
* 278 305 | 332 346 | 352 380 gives 1.6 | 6.22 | 5.67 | 6.51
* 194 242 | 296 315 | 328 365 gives 1.5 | 7.72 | 6.02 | 5.99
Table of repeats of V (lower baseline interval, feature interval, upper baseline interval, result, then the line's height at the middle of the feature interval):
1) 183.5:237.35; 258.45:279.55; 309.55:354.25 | -0.40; 6.59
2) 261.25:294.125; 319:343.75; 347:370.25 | 3.43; 6.45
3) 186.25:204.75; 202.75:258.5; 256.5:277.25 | -4.36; 6.82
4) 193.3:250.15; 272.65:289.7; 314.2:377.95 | 0.44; 6.8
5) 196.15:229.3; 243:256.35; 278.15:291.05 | 1.58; 7.31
